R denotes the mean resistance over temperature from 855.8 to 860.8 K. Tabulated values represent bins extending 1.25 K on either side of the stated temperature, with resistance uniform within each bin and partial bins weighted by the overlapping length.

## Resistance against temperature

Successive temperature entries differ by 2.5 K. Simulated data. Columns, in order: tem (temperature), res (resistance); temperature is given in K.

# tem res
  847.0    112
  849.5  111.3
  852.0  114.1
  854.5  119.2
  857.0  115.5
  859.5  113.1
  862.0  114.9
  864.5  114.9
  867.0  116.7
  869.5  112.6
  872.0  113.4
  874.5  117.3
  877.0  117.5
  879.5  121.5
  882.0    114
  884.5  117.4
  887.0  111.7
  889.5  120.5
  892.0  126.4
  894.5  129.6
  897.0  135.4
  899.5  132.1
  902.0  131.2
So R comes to 114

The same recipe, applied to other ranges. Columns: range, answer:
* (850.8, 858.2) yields 116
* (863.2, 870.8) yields 115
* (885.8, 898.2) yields 125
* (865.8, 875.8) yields 115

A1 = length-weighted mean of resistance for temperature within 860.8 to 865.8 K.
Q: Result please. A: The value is 115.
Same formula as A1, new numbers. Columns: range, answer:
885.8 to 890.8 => 116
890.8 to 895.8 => 128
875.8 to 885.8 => 118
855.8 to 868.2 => 115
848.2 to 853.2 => 113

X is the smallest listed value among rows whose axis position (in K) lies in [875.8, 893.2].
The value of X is 111.7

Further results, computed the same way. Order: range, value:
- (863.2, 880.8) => 112.6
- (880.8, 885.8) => 114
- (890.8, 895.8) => 126.4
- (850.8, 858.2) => 114.1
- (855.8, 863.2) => 113.1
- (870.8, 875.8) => 113.4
